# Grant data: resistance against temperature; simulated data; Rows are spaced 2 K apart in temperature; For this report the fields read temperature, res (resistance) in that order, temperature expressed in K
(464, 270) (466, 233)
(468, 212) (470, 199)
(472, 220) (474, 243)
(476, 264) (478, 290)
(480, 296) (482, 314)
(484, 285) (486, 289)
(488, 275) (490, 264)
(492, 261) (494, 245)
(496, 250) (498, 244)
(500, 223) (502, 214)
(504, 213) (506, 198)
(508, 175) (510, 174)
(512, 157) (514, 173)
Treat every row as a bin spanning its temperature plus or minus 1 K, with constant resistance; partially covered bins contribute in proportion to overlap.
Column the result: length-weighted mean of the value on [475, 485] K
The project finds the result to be 290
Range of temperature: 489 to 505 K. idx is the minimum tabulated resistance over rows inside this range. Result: 213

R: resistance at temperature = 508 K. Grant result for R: 175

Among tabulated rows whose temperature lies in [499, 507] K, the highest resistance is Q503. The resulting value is 223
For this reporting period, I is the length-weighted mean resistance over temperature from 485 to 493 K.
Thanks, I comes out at 272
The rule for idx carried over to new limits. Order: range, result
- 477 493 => 261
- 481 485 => 285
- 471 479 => 220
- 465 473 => 199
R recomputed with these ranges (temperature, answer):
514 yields 173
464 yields 270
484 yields 285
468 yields 212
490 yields 264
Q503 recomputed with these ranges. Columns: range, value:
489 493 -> 264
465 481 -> 296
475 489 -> 314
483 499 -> 289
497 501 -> 244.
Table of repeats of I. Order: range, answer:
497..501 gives 234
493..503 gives 235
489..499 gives 253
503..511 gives 190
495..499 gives 247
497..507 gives 218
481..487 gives 296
